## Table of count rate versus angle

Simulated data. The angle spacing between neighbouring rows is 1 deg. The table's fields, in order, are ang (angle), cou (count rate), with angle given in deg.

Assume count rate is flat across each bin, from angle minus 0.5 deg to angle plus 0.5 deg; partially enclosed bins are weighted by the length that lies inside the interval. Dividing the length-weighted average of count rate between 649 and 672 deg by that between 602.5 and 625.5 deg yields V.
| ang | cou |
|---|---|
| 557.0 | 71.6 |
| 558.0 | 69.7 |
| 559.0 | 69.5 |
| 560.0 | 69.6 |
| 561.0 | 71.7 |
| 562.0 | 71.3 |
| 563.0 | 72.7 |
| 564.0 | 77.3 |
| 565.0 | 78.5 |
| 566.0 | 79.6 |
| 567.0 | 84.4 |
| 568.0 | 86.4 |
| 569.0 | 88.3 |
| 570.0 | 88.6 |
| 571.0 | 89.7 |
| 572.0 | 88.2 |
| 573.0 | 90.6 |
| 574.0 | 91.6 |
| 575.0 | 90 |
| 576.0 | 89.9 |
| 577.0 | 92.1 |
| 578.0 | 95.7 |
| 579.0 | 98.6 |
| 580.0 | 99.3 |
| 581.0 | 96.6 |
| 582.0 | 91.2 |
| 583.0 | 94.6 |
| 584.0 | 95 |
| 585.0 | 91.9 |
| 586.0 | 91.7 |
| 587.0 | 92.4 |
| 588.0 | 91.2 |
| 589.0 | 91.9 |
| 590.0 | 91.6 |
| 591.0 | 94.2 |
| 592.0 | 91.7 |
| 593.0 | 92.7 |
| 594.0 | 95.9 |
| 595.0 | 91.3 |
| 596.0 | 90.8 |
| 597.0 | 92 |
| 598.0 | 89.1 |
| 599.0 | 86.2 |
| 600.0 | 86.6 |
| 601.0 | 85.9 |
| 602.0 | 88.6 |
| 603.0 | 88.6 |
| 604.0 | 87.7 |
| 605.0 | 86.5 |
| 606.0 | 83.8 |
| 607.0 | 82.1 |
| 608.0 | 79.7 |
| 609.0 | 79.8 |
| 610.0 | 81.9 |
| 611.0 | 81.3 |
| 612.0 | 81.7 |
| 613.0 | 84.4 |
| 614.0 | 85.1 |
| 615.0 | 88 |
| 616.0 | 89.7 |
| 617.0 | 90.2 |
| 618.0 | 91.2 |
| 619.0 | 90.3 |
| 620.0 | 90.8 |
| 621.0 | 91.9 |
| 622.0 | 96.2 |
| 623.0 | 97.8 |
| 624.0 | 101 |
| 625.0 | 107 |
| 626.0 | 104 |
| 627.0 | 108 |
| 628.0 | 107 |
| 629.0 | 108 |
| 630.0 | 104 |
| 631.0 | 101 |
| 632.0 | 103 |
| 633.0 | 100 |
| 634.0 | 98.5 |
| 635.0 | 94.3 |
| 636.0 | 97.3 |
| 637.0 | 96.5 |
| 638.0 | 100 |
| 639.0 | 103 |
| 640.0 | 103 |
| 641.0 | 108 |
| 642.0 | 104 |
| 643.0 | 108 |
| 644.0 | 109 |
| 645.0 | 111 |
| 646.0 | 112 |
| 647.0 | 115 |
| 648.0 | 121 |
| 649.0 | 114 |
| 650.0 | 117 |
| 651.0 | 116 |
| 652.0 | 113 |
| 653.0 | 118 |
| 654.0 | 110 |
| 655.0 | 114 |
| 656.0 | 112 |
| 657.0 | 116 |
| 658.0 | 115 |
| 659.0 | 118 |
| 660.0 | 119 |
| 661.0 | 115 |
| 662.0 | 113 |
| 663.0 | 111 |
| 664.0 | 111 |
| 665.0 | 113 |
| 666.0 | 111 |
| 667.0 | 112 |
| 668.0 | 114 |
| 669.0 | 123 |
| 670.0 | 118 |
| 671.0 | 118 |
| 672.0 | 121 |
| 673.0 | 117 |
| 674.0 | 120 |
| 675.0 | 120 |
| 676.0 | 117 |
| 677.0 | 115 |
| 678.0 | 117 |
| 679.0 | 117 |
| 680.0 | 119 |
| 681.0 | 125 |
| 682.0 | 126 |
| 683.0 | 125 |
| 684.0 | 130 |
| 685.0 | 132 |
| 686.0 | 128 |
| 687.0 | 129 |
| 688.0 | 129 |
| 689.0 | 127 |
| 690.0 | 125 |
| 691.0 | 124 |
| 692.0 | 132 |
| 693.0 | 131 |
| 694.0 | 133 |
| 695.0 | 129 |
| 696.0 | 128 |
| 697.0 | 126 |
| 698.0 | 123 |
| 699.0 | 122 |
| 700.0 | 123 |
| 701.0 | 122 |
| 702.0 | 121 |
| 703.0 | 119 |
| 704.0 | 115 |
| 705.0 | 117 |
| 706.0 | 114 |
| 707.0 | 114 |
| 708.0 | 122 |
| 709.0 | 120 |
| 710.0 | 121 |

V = 1.3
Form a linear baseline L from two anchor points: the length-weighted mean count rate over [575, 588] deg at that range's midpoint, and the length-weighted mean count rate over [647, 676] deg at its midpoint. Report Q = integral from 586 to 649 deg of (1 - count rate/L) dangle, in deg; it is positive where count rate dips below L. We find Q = 5.12 deg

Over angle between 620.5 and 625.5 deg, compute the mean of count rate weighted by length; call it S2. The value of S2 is 98.8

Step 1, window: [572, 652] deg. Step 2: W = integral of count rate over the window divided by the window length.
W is 95.8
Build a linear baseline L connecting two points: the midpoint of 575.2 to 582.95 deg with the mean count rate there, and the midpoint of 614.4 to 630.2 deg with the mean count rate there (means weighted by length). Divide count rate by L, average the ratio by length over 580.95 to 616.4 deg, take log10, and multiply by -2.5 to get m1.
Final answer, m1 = 0.09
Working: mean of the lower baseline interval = 94.6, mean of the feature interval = 88.6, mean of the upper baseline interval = 97.6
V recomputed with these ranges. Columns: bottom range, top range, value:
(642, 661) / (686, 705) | 1.10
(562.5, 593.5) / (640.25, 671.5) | 1.26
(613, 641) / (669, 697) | 1.27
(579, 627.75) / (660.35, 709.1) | 1.33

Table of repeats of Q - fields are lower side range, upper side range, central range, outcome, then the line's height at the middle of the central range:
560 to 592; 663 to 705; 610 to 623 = 1.61 deg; 101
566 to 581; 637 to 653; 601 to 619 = 2.71 deg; 101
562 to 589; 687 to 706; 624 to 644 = 0.62 deg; 106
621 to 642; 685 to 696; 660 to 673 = 0.28 deg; 118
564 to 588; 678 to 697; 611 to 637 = 2.46 deg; 106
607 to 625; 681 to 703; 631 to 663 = -1.58 deg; 104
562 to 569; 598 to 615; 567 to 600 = -3.95 deg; 81.9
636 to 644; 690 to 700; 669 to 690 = -0.37 deg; 120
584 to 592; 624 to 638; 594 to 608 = 1.11 deg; 95.2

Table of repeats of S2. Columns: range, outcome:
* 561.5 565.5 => 75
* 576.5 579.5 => 95.5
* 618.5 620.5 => 90.5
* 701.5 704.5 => 118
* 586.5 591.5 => 92.3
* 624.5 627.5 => 106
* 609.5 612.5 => 81.6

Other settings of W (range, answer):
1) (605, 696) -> 109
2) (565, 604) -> 90.7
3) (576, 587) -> 94.3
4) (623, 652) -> 106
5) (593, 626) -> 89.1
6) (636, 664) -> 111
